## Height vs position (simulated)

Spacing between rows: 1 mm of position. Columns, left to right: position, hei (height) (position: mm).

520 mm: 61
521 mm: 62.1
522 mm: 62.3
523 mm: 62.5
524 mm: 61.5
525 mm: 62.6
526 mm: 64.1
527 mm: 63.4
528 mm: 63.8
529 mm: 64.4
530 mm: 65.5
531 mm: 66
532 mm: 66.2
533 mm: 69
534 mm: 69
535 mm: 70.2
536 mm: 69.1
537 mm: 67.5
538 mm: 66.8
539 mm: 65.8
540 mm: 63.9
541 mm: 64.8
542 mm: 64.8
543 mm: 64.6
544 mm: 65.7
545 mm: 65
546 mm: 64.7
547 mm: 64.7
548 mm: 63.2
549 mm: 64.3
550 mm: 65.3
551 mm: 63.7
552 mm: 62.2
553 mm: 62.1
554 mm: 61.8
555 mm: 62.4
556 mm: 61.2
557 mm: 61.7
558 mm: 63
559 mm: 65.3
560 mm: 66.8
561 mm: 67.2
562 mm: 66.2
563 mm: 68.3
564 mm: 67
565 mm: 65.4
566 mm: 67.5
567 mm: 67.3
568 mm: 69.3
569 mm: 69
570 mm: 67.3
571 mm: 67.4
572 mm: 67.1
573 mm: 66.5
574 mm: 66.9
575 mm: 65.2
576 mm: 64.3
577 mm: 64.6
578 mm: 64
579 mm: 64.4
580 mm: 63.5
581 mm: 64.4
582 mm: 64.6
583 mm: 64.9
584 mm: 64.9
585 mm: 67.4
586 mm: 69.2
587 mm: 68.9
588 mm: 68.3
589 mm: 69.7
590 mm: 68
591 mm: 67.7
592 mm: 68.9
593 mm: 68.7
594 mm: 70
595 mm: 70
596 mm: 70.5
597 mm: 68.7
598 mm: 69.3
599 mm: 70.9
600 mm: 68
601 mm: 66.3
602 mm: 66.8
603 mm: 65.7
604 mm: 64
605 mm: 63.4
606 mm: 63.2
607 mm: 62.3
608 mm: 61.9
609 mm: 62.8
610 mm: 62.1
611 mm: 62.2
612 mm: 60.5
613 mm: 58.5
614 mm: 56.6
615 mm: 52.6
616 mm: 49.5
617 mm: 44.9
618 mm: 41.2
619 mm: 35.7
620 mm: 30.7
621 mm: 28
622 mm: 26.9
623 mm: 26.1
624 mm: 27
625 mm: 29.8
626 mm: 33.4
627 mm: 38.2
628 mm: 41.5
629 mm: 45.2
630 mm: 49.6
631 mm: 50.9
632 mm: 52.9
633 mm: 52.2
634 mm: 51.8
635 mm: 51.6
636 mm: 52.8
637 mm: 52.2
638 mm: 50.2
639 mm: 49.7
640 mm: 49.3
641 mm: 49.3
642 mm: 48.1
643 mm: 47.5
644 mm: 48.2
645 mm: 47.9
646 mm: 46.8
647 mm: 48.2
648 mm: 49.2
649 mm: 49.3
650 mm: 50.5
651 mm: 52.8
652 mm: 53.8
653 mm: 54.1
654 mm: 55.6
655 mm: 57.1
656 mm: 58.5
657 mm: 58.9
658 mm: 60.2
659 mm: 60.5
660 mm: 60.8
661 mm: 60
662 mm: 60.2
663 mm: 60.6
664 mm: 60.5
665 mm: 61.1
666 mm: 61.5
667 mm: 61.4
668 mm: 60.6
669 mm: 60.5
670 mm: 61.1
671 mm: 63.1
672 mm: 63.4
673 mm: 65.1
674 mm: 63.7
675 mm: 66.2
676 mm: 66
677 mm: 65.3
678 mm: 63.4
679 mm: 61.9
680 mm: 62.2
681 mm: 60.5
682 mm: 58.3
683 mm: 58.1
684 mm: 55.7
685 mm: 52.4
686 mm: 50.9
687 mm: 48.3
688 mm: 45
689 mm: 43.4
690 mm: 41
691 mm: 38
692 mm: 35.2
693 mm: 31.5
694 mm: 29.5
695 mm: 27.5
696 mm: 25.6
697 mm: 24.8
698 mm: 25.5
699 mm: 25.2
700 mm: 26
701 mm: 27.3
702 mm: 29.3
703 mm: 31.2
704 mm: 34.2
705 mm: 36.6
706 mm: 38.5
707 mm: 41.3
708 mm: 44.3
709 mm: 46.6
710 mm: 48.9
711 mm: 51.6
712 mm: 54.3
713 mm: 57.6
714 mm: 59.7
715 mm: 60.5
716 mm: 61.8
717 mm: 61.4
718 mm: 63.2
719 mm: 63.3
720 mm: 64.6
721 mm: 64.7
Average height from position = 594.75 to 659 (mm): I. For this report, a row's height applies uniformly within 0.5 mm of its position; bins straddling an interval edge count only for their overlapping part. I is 52.2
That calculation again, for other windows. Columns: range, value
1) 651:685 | 60.4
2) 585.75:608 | 67.5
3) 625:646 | 47.7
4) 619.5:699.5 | 49.6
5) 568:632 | 58.5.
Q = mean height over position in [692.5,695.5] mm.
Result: 29.5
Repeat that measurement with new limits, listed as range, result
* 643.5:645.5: 48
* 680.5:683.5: 59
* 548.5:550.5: 64.8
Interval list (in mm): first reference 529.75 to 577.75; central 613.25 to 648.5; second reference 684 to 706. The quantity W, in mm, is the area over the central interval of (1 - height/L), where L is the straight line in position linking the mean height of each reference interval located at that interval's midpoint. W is 3.1 mm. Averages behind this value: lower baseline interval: 65.7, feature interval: 44.5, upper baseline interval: 35.2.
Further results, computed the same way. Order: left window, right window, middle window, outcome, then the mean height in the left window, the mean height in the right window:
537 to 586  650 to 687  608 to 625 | 4.6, 65.2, 59.6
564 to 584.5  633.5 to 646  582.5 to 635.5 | 1.7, 66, 49.8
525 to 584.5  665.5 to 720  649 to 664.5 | -1.1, 65.4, 49.4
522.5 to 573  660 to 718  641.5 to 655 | 1.0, 65.4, 50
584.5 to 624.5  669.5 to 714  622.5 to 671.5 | 0.7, 58.6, 46.6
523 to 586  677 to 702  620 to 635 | 3.7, 65.3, 42.6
